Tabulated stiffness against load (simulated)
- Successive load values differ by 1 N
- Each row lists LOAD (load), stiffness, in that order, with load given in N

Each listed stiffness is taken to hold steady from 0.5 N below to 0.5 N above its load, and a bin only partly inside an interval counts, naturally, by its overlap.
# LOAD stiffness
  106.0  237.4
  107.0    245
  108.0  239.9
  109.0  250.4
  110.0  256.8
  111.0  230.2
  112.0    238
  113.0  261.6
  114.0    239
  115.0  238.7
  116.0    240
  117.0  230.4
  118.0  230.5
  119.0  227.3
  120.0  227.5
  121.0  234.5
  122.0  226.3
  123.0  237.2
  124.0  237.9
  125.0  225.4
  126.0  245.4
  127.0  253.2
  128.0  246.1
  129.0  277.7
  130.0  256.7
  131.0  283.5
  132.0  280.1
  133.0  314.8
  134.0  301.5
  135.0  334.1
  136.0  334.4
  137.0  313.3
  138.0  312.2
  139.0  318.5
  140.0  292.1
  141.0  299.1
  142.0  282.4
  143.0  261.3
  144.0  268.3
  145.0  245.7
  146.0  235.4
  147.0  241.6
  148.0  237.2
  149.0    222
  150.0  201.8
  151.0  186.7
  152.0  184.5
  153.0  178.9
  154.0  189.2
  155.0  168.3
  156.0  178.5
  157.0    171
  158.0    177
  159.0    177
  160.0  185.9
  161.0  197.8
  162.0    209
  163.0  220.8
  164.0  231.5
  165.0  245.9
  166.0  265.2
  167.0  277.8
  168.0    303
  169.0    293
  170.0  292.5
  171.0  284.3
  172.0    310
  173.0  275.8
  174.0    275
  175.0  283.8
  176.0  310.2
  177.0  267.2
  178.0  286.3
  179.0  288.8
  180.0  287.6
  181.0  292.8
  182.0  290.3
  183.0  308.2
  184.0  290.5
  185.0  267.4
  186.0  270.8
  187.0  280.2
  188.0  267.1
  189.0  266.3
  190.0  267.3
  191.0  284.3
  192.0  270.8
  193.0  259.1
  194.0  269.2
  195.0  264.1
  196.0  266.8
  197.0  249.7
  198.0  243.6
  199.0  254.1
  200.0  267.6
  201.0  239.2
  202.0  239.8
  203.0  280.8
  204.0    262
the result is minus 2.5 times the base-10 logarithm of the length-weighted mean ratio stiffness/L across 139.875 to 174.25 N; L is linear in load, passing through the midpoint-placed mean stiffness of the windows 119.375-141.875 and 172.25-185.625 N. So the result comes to 0.19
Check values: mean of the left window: 275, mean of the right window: 287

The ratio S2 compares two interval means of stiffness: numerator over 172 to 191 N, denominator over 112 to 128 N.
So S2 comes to 1.2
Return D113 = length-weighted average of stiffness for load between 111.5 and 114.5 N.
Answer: 246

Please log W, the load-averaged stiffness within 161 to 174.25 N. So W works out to 265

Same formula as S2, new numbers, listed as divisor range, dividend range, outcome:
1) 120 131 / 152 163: 0.75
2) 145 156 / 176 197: 1.35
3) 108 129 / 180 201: 1.13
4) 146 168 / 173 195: 1.33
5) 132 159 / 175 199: 1.11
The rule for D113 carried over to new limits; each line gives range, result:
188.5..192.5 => 272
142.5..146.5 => 253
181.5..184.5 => 296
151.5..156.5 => 180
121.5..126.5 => 234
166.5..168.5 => 290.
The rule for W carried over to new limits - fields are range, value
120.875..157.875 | 250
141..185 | 247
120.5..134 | 257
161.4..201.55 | 272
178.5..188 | 285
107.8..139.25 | 260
